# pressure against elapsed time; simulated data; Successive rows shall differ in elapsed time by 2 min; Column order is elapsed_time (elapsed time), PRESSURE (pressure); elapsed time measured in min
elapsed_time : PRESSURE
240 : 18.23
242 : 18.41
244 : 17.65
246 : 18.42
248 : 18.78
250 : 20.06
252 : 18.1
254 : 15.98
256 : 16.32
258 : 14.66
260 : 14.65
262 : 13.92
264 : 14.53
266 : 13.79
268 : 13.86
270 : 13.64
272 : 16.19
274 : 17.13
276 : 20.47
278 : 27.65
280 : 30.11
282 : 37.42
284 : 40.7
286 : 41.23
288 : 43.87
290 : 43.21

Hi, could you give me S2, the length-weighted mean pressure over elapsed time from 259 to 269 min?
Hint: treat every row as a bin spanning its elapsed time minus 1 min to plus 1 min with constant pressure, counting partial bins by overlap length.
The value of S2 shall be 14.2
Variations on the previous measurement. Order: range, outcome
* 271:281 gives 22.3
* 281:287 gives 39.8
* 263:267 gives 14.2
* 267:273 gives 14.6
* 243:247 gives 18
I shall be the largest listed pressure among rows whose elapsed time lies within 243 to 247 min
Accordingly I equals 18.42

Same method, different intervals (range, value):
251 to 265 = 18.1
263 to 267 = 14.53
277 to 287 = 41.23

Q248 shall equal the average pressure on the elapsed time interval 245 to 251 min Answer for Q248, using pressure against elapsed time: 19.1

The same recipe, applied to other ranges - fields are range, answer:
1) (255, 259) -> 15.5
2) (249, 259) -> 17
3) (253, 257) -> 16.1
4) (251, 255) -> 17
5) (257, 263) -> 14.4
